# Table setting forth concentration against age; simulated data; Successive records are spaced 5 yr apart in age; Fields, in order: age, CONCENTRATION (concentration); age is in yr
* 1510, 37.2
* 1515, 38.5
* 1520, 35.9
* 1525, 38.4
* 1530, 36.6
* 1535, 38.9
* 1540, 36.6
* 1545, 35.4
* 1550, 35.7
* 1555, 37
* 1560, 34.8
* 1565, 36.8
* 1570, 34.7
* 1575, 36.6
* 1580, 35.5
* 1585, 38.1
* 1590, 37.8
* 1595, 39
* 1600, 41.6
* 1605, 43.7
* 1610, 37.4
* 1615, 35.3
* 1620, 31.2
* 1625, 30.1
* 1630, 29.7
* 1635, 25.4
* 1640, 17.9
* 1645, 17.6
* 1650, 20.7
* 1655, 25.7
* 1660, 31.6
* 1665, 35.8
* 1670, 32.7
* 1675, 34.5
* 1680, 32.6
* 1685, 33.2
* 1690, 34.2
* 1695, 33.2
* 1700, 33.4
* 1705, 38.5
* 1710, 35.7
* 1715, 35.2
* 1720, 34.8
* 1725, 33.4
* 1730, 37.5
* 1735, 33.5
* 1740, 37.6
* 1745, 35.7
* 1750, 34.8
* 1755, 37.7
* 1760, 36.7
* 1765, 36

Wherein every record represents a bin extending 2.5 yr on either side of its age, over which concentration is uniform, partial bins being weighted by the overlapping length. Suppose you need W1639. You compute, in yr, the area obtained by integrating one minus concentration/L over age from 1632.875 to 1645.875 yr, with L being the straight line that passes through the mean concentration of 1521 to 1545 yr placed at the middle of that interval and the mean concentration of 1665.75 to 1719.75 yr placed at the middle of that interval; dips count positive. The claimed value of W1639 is 5.5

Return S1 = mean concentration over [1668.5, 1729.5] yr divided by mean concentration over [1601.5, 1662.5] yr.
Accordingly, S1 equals 1.2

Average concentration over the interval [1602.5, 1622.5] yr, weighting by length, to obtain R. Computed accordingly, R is 36.9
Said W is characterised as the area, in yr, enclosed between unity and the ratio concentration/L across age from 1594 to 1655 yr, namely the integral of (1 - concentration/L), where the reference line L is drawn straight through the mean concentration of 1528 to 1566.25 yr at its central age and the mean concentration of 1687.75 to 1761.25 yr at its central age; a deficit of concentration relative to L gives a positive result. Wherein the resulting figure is 9.6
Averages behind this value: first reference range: 36.5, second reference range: 35.4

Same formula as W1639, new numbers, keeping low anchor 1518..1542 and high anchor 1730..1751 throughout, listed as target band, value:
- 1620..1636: 3.3 yr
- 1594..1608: -1.8 yr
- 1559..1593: 0.5 yr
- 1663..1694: 2.1 yr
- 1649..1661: 3.4 yr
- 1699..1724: 0.3 yr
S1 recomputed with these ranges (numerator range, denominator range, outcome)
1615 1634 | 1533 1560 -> 0.84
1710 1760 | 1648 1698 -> 1.13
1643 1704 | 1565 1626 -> 0.83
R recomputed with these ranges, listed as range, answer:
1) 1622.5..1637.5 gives 28.4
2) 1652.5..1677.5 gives 32.1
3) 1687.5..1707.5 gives 34.8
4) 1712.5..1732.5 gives 35.2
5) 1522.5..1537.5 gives 38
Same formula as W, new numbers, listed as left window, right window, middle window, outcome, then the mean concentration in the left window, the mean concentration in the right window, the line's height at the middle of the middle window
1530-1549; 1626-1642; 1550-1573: -1.2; 36.8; 25.1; 34.1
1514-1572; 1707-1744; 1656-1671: 1.3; 36.6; 35.4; 35.8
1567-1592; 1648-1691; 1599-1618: -2.3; 36.5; 31.2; 34.8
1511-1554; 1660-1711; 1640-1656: 6.6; 37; 34.2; 34.9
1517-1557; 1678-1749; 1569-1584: 0.2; 36.8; 34.9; 36.4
